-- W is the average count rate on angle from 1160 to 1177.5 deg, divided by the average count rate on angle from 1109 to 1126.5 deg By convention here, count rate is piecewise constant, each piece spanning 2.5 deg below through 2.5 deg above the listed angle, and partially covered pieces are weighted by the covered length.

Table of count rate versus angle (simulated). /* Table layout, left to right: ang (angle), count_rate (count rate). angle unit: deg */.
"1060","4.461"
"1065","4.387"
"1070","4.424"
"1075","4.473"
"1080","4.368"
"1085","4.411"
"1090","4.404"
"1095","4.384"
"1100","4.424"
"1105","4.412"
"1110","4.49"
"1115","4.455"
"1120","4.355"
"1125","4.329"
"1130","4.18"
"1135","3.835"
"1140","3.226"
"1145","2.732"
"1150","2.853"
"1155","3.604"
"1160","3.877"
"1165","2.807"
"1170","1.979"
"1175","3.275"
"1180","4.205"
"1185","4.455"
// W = 0.65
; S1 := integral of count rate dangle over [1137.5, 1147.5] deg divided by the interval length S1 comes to 2.98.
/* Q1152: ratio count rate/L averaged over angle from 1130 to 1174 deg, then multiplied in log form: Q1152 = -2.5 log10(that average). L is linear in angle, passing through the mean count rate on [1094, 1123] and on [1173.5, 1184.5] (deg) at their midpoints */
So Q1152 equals 0.280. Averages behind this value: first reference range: 4.42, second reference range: 3.91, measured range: 3.18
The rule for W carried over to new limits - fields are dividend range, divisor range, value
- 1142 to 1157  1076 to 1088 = 0.69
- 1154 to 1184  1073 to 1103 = 0.76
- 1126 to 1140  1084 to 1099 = 0.89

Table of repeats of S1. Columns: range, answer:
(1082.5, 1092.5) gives 4.41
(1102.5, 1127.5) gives 4.41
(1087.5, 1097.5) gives 4.39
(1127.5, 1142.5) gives 3.75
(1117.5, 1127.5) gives 4.34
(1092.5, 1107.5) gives 4.41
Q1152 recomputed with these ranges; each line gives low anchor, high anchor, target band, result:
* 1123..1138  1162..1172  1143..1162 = -0.07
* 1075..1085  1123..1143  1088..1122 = -0.07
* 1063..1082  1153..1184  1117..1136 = -0.11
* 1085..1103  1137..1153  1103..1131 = -0.17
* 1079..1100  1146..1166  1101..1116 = -0.10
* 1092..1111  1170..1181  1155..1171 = 0.13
